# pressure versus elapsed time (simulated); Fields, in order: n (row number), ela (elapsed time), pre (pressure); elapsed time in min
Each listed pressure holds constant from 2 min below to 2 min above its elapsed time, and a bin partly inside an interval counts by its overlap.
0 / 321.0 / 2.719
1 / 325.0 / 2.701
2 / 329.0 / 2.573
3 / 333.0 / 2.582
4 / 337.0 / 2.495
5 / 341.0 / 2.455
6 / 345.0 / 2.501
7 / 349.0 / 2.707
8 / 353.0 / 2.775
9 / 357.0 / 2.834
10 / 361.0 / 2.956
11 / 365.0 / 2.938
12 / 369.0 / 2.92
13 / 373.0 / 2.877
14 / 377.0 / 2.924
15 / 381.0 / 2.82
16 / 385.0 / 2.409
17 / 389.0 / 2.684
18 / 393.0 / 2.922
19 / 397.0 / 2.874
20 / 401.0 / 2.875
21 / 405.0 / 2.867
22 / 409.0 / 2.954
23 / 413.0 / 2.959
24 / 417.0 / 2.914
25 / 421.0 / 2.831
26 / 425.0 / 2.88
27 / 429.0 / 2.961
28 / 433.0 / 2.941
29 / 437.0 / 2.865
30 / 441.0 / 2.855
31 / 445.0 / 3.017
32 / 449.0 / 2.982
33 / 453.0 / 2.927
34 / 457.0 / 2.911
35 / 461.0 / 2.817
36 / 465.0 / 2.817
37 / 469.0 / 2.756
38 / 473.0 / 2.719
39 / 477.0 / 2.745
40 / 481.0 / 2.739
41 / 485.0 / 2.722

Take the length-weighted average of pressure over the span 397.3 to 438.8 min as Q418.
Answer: 2.9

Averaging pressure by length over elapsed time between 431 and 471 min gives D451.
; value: 2.89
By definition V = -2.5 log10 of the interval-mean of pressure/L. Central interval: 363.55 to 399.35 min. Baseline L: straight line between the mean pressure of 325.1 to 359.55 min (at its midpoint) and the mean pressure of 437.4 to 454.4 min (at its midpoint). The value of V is -0.03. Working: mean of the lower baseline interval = 2.63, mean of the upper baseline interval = 2.94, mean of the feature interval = 2.82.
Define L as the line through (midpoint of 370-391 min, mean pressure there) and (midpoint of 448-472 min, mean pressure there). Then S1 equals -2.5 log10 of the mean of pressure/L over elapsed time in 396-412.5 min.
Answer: -0.04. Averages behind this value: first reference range 2.75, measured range 2.9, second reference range 2.86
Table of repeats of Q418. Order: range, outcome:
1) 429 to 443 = 2.9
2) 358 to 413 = 2.85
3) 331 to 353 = 2.57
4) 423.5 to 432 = 2.93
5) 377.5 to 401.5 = 2.77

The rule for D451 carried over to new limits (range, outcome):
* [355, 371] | 2.91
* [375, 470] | 2.87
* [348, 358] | 2.77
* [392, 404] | 2.89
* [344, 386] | 2.8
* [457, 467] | 2.84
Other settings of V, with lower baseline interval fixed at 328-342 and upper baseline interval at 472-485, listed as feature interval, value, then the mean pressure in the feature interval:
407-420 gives -0.11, 2.93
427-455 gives -0.10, 2.94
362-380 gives -0.13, 2.91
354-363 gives -0.13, 2.88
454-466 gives -0.06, 2.86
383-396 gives -0.03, 2.69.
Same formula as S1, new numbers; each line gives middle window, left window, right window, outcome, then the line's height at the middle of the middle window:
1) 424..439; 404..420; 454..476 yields -0.01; 2.88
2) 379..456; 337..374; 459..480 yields -0.04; 2.76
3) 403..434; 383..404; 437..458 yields -0.03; 2.84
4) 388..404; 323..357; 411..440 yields -0.02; 2.8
